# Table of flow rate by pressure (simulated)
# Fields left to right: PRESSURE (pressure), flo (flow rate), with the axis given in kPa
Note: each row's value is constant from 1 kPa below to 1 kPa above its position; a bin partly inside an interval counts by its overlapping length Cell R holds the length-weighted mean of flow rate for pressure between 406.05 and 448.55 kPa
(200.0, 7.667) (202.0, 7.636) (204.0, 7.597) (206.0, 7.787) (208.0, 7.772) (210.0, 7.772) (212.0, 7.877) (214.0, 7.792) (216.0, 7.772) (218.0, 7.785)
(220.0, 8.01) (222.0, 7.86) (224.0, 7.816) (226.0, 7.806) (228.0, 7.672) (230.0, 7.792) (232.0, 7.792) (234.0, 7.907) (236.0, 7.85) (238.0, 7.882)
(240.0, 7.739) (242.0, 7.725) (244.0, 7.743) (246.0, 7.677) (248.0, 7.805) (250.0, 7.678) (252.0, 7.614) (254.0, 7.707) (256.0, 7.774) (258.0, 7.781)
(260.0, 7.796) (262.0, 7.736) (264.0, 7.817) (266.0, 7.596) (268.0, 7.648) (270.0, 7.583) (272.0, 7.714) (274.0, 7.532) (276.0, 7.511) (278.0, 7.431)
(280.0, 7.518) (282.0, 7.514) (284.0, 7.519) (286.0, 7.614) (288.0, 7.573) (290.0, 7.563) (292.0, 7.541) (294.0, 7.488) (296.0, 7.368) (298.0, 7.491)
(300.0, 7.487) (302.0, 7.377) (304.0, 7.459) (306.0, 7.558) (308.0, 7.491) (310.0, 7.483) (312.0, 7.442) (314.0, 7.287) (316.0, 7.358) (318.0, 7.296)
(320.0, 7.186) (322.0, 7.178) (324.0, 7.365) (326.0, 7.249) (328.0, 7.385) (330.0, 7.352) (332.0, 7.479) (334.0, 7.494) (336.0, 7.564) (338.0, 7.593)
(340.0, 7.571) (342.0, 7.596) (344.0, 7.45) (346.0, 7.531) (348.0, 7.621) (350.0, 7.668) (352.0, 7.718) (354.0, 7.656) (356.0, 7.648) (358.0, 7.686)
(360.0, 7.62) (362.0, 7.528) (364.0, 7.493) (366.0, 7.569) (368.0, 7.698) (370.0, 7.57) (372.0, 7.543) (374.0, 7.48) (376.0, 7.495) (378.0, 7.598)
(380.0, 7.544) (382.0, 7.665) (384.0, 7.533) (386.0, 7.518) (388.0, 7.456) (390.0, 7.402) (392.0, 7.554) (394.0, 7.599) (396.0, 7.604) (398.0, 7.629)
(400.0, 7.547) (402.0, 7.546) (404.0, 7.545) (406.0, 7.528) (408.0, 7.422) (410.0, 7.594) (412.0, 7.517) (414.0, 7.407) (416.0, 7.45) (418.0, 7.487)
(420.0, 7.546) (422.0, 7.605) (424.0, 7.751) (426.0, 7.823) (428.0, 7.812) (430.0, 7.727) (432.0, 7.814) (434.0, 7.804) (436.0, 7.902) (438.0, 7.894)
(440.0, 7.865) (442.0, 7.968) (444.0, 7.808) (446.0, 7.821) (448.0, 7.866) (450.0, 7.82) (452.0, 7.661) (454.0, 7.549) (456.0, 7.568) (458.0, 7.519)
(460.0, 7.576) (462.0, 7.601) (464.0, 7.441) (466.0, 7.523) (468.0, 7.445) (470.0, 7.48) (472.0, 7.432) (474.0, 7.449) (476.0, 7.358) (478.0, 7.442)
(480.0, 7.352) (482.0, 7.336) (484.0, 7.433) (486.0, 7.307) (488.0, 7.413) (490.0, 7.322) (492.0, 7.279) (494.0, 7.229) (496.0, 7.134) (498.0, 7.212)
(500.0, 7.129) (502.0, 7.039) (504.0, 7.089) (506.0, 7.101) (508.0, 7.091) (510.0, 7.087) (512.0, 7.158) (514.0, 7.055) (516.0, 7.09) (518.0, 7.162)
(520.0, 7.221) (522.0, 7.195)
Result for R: 7.7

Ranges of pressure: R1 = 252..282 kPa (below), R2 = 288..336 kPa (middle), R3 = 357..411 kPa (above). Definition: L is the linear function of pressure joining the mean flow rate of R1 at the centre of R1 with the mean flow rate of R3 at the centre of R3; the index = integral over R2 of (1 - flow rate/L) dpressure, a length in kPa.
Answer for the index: 1.2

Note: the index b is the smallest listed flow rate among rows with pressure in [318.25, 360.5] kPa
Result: 7.178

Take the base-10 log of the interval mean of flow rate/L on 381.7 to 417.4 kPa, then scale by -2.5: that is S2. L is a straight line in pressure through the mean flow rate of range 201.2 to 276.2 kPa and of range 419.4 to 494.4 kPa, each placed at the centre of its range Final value 0.02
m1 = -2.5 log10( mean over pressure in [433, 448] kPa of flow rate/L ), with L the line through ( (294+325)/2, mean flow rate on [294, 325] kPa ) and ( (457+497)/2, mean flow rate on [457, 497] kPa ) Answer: -0.07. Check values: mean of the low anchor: 7.39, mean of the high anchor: 7.4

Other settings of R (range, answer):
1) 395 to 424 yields 7.54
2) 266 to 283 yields 7.56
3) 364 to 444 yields 7.62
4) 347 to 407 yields 7.58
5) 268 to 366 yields 7.5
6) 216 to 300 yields 7.68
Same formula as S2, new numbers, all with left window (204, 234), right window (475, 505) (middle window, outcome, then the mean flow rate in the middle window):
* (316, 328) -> 0.048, 7.27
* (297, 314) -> 0.025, 7.46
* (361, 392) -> -0.007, 7.54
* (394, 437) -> -0.029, 7.62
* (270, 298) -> 0.021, 7.53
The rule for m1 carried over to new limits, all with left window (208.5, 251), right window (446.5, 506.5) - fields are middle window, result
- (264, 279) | 0.02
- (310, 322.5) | 0.05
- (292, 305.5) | 0.03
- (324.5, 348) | 0.02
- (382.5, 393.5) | 0.01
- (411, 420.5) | 0.00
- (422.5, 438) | -0.05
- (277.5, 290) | 0.03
